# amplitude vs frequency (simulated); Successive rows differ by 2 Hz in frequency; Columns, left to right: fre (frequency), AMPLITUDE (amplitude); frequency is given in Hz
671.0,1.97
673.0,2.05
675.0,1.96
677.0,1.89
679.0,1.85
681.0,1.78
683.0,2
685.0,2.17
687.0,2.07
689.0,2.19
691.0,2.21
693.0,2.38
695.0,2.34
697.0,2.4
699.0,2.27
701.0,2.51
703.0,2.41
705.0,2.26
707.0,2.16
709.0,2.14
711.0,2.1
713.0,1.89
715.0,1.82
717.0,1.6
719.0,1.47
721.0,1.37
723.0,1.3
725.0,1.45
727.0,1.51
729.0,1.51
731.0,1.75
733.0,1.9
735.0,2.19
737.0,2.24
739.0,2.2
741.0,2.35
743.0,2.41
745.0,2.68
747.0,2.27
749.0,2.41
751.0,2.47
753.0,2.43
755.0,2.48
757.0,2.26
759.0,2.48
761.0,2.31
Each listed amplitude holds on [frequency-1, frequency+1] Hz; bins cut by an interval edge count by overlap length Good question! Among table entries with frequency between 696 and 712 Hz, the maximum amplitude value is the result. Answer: 2.51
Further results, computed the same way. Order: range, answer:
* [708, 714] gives 2.14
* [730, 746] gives 2.68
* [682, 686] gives 2.17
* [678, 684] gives 2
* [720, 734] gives 1.9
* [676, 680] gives 1.89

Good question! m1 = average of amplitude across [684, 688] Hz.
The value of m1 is 2.12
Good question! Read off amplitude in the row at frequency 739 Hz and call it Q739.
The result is 2.2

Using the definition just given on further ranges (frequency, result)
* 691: 2.21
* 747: 2.27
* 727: 1.51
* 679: 1.85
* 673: 2.05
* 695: 2.34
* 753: 2.43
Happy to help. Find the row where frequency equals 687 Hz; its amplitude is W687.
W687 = 2.07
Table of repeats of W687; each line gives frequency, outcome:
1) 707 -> 2.16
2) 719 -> 1.47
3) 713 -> 1.89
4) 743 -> 2.41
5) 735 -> 2.19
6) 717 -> 1.6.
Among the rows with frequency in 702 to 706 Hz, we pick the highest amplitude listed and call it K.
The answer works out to 2.41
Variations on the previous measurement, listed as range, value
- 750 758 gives 2.48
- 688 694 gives 2.38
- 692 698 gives 2.4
